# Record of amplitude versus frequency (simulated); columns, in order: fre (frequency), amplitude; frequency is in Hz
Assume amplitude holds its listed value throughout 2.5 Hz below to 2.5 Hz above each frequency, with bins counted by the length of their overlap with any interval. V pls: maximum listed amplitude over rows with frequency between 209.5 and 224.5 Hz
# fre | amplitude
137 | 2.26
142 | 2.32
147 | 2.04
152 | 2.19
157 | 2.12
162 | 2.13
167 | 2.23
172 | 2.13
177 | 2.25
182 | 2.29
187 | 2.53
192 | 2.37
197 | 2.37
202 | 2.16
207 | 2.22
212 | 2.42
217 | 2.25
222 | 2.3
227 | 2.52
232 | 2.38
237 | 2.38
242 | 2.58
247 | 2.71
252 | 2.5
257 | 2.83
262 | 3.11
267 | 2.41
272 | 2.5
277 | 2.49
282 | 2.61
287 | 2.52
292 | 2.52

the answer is 2.42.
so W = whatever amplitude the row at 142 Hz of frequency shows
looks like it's 2.32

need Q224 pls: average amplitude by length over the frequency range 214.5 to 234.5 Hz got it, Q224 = 2.36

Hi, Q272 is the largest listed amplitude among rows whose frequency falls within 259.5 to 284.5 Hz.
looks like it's 3.11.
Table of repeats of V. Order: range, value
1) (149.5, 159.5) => 2.19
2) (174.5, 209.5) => 2.53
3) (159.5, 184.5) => 2.29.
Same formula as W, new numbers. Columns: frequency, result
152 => 2.19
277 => 2.49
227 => 2.52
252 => 2.5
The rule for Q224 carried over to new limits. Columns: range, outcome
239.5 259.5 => 2.66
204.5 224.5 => 2.3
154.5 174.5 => 2.15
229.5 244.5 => 2.45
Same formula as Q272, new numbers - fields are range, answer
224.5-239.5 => 2.52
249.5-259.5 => 2.83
